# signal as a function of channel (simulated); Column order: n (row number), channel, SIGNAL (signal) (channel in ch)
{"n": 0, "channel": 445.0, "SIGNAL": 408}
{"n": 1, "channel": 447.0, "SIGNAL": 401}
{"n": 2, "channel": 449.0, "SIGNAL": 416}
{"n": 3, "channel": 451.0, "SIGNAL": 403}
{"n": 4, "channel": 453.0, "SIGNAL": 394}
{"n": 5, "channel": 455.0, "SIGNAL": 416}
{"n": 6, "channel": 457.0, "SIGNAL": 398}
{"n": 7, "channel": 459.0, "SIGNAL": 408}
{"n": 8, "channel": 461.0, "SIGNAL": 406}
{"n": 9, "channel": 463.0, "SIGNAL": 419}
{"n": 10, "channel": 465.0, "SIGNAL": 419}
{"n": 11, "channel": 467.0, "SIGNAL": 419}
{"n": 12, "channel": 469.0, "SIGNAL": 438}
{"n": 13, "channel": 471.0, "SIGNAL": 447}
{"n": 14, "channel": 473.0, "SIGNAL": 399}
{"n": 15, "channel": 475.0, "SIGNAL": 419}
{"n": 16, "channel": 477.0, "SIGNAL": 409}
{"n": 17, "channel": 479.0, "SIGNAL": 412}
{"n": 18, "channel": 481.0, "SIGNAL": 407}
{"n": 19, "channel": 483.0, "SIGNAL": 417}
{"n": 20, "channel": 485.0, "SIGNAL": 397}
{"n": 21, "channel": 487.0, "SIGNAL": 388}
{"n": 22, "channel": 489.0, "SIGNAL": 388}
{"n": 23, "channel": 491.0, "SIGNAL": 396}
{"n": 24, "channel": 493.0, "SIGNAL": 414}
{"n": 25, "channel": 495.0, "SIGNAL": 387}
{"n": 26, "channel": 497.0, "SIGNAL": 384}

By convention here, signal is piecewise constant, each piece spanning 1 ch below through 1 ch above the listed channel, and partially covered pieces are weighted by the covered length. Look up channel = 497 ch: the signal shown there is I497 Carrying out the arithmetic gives 384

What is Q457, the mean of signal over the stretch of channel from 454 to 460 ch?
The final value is 407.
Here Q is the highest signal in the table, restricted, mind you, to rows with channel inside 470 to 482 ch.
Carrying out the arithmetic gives 447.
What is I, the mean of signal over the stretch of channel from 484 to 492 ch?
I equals 392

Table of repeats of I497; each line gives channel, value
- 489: 388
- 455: 416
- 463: 419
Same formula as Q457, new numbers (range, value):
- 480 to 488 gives 402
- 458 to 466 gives 413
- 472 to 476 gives 409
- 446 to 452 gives 407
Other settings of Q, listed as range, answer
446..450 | 416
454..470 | 438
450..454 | 403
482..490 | 417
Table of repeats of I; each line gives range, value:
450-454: 398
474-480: 413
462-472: 428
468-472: 442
